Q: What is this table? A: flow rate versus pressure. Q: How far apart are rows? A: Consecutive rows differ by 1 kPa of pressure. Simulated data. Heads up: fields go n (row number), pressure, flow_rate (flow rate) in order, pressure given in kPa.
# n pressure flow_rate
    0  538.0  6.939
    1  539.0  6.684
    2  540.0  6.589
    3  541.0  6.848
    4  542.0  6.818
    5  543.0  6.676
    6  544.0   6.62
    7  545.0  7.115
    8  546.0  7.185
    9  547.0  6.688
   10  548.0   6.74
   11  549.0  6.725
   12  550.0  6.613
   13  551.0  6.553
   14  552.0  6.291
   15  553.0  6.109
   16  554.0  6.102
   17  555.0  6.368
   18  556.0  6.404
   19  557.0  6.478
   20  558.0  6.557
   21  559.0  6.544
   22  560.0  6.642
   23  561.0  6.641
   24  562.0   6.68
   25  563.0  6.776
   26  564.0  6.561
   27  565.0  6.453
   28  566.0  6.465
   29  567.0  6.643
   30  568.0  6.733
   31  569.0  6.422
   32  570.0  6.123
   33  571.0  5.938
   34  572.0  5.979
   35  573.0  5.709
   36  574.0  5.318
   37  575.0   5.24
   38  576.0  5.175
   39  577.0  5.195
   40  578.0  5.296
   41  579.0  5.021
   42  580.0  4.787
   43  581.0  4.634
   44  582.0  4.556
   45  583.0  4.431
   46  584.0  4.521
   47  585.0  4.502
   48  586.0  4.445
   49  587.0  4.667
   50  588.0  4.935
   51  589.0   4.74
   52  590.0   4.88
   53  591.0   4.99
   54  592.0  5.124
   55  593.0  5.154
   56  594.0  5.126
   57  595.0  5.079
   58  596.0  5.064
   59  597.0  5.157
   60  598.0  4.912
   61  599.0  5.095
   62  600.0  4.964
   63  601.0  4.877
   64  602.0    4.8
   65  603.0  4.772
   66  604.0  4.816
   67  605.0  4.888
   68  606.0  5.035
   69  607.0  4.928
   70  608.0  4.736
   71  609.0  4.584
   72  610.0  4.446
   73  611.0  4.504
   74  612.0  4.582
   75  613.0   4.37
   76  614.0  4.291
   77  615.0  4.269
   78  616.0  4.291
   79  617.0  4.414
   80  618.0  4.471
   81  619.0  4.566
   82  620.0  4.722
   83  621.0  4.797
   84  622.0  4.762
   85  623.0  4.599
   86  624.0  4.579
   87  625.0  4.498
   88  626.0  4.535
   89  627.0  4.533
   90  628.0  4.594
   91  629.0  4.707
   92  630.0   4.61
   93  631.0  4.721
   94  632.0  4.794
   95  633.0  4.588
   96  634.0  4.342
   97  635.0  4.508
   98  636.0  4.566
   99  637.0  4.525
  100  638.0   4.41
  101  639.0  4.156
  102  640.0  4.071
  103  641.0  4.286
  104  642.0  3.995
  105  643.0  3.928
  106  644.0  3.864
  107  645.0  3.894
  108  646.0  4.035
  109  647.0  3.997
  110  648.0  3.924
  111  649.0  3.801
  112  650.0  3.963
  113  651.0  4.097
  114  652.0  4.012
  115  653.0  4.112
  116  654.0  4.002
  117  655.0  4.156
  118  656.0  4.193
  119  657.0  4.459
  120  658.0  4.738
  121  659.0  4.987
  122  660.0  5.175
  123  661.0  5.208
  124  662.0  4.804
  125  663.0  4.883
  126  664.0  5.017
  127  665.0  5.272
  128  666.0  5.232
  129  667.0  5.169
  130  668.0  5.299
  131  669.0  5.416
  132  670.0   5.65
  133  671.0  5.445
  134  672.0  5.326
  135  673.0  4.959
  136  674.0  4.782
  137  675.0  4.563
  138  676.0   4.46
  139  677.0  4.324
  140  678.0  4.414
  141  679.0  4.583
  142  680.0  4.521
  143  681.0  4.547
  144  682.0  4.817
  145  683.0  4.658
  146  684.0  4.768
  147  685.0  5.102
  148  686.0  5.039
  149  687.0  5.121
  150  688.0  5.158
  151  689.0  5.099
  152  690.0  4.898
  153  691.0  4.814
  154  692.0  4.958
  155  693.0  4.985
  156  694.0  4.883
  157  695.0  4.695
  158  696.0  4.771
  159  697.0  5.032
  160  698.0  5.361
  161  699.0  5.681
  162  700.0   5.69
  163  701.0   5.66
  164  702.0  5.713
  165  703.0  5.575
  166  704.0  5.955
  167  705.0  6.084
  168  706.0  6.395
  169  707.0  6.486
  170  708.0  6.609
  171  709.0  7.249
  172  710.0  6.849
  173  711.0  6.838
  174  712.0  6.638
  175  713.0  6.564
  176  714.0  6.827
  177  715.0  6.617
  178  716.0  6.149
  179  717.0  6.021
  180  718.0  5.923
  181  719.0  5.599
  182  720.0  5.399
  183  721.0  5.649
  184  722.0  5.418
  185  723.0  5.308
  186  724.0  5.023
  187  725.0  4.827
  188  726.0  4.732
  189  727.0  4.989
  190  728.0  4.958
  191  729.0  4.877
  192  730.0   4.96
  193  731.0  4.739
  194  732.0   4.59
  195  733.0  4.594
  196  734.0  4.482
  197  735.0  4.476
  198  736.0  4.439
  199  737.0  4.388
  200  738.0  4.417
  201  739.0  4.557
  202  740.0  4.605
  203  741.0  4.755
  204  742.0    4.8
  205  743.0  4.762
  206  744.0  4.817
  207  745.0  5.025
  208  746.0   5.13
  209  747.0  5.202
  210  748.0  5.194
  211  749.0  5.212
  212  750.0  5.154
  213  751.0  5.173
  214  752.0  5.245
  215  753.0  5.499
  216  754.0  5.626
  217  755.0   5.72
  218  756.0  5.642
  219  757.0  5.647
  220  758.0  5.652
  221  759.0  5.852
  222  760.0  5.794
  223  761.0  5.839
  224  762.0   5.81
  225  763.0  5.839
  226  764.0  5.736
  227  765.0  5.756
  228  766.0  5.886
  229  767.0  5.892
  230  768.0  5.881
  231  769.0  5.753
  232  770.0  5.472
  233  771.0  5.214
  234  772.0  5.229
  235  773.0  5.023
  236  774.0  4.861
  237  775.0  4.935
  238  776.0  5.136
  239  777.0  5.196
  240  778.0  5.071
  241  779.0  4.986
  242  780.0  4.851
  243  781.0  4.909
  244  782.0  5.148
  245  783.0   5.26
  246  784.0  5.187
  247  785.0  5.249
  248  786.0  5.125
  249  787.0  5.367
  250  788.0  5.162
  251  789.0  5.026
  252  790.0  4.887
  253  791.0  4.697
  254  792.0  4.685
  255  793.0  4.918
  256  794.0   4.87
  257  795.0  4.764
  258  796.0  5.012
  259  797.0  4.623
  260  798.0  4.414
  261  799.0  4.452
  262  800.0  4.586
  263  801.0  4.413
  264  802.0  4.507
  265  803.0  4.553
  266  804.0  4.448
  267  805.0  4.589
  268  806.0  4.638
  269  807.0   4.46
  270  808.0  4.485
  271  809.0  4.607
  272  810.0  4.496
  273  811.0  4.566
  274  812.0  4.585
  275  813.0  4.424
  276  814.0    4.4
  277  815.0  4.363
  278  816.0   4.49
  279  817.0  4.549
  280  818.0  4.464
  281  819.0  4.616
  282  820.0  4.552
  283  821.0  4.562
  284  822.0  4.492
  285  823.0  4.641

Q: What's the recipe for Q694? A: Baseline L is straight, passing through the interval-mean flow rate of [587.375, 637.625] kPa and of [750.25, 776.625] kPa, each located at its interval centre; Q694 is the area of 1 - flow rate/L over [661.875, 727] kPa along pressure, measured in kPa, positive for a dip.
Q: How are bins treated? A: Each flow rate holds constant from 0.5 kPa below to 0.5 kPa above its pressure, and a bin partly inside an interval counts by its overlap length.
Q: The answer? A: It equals -2.81 kPa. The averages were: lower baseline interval 4.72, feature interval 5.39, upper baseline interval 5.54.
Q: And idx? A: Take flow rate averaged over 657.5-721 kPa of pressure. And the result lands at 5.39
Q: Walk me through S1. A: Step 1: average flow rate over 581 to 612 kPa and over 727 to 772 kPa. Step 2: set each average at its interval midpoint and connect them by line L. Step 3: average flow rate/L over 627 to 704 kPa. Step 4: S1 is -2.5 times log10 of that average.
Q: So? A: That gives 0.06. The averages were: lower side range 4.82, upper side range 5.2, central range 4.72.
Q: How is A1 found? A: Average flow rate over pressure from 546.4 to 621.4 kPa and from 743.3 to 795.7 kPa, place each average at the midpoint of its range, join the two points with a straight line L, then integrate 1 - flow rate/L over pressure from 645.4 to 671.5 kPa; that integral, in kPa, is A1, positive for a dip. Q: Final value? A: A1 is 3.40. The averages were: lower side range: 5.39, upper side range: 5.29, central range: 4.65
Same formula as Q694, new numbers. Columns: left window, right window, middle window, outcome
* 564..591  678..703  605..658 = 8.24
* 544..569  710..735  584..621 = 9.01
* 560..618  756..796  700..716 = -3.41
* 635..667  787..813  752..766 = -3.42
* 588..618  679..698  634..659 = 3.43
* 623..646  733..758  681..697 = -0.74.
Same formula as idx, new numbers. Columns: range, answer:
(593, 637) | 4.69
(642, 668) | 4.44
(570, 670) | 4.7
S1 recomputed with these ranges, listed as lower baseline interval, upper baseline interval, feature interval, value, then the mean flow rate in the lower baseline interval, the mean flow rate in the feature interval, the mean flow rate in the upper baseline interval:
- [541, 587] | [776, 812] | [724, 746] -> 0.088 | 6.03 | 4.72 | 4.81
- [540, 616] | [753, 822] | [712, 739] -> -0.012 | 5.57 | 5.24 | 5.02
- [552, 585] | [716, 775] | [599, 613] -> 0.203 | 5.88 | 4.76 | 5.23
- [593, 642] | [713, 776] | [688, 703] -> -0.028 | 4.64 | 5.17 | 5.29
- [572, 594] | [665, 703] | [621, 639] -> 0.093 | 4.95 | 4.57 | 5.03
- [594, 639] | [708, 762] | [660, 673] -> -0.052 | 4.67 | 5.21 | 5.38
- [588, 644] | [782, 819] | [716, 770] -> -0.121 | 4.65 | 5.24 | 4.71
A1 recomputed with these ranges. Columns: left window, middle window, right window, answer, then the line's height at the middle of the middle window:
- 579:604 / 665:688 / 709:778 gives 0.9 kPa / 5.14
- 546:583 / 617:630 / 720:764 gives 2.6 kPa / 5.76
